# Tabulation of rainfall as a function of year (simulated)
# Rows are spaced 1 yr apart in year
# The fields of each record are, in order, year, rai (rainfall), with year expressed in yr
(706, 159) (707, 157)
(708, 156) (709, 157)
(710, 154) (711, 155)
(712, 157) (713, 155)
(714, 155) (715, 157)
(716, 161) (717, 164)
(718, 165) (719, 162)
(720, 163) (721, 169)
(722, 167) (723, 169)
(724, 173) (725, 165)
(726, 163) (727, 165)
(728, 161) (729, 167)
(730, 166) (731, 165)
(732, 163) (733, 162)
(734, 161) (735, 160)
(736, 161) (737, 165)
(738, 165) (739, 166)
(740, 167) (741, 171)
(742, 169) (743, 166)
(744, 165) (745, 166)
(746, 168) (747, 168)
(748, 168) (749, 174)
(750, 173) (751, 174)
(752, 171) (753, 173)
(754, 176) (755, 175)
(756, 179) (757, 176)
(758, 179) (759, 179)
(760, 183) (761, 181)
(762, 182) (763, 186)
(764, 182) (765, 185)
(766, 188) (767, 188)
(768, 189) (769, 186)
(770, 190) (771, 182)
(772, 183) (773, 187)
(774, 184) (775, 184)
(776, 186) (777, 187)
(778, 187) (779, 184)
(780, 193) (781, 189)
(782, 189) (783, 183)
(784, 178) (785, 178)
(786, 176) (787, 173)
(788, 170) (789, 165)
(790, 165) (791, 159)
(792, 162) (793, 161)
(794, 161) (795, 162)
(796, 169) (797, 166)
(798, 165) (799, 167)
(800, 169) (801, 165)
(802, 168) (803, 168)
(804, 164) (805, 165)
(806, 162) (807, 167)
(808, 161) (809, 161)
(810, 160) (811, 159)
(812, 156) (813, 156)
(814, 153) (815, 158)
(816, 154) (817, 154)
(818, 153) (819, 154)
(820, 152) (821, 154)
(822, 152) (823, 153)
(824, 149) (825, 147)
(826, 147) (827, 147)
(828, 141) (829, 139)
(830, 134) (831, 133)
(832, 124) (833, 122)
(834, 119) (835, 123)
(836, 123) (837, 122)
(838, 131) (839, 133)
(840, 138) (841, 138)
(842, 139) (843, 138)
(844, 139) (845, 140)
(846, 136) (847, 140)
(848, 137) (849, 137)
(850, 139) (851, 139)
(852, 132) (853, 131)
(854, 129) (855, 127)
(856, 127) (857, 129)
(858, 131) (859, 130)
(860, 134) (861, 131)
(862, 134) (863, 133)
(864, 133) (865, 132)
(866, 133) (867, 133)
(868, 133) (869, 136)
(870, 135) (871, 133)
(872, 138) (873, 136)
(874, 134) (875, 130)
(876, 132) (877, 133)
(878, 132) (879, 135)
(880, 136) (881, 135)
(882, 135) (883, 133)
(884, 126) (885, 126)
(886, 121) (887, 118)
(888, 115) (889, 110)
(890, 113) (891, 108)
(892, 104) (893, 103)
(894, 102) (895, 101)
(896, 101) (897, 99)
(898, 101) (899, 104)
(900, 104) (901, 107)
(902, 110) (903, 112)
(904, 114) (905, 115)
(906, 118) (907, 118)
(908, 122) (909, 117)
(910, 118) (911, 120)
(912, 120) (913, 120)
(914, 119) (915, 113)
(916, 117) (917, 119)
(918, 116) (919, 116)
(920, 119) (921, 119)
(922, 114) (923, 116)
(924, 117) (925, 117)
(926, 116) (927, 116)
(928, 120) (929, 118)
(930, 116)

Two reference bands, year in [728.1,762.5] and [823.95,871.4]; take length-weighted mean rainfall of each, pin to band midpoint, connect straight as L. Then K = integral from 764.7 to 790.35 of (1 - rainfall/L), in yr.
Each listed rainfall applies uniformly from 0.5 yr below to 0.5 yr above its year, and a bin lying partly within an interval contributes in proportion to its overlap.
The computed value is -3.9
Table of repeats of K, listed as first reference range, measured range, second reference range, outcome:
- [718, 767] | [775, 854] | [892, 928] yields -4.43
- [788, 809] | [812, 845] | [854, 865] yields 1.50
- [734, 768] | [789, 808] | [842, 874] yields -1.04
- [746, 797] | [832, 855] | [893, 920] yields 1.63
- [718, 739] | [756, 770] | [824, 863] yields -2.53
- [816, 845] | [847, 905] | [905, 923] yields 1.51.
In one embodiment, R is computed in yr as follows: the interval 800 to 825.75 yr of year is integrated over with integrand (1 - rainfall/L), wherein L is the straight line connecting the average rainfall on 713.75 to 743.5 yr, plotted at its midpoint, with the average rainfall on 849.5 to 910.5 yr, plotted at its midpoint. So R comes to -2.9 yr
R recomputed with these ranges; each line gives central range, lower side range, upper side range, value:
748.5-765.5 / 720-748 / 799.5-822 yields -1.5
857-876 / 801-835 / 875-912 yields -0.6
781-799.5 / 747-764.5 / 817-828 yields -0.8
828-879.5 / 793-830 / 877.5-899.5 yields 0.6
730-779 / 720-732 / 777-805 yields -2.0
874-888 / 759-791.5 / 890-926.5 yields -0.3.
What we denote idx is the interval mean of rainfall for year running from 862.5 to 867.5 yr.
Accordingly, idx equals 133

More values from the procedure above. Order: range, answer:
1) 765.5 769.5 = 188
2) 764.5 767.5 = 187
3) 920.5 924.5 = 116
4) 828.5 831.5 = 135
